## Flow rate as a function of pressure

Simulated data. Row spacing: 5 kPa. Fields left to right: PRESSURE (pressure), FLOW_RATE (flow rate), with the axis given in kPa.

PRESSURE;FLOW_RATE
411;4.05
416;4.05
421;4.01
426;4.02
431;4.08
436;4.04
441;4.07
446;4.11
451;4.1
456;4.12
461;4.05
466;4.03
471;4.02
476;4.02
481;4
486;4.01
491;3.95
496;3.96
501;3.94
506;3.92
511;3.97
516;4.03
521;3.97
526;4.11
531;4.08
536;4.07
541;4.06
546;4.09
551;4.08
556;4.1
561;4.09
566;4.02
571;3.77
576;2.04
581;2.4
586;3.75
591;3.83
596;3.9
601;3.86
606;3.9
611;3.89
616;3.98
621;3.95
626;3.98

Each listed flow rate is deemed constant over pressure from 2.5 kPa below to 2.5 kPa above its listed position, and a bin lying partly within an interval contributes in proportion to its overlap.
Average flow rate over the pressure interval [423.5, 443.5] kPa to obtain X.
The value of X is 4.05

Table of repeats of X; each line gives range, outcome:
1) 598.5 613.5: 3.88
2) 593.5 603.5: 3.88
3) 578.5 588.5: 3.08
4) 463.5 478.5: 4.02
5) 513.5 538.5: 4.05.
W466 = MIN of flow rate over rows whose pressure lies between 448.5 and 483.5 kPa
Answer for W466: 4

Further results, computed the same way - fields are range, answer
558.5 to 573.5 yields 3.77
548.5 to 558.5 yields 4.08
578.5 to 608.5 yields 2.4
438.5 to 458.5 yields 4.07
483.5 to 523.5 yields 3.92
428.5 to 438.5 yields 4.04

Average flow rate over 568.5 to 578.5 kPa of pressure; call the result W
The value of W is 2.91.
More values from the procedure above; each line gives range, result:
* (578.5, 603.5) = 3.55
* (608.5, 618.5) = 3.93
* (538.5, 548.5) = 4.08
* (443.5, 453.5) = 4.1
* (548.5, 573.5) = 4.01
